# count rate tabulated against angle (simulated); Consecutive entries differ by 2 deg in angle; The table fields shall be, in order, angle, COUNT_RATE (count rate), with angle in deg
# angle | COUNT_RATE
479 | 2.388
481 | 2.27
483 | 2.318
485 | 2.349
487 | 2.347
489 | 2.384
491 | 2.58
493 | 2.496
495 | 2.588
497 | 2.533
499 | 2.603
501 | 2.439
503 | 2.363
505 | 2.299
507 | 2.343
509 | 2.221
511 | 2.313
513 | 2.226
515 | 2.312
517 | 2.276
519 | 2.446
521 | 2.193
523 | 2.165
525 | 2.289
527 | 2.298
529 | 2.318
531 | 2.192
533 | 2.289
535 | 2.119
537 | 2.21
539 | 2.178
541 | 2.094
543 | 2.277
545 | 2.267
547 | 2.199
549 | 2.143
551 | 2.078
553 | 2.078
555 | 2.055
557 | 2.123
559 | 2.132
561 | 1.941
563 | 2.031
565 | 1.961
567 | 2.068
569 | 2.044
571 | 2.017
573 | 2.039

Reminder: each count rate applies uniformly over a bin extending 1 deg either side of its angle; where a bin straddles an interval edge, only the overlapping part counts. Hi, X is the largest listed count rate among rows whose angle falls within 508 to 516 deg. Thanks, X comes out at 2.313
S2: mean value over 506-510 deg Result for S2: 2.28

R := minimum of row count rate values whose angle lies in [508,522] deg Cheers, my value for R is 2.193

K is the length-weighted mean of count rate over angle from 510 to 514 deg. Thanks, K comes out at 2.27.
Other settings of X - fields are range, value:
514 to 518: 2.312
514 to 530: 2.446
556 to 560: 2.132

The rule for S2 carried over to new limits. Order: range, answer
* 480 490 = 2.33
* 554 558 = 2.09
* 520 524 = 2.18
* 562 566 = 2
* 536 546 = 2.21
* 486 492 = 2.44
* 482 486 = 2.33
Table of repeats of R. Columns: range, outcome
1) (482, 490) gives 2.318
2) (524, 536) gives 2.119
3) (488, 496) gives 2.384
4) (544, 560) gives 2.055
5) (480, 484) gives 2.27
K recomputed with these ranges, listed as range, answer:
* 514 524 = 2.28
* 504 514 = 2.28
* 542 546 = 2.27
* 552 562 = 2.07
